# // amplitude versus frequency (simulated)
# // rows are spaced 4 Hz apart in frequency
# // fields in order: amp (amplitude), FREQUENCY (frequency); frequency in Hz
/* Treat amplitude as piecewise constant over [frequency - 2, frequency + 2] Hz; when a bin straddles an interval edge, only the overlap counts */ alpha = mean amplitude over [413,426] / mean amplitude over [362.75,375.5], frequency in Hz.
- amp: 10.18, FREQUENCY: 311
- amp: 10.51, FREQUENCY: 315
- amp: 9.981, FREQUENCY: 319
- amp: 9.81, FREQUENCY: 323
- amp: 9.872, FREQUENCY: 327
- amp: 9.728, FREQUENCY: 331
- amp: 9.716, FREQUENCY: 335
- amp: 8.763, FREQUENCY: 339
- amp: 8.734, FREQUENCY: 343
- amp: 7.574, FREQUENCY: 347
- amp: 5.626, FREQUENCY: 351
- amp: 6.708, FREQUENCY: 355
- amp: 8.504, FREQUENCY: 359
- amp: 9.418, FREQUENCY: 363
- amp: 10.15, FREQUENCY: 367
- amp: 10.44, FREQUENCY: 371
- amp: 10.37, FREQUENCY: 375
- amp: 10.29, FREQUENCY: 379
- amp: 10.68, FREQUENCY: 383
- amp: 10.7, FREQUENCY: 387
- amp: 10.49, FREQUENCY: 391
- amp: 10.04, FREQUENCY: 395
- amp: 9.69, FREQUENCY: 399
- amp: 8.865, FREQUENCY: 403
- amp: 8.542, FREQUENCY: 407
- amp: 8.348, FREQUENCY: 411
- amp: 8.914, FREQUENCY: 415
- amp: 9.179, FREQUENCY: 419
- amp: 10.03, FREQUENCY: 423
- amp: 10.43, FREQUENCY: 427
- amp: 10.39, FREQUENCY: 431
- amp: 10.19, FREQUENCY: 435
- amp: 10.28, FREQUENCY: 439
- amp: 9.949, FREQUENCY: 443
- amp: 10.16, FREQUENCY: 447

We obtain 0.9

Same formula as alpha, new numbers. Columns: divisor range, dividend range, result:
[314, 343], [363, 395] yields 1.07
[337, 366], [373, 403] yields 1.28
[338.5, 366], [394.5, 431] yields 1.18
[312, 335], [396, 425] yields 0.91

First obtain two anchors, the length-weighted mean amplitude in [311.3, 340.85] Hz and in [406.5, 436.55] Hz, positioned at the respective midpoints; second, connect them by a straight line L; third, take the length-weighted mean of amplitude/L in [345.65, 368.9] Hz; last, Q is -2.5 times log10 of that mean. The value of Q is 0.21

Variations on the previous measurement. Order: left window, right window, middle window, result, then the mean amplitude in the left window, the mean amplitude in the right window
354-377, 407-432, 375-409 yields -0.06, 9.38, 9.43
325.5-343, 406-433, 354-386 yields -0.03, 9.42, 9.44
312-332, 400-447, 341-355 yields 0.34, 10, 9.58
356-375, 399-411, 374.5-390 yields -0.14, 9.55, 8.81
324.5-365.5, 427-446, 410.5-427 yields 0.06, 8.5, 10.2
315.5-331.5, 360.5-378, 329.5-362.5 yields 0.21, 9.92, 10.1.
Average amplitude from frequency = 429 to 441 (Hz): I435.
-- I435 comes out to 10.3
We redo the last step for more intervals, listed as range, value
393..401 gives 9.86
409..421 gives 8.81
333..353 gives 8.08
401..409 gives 8.7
